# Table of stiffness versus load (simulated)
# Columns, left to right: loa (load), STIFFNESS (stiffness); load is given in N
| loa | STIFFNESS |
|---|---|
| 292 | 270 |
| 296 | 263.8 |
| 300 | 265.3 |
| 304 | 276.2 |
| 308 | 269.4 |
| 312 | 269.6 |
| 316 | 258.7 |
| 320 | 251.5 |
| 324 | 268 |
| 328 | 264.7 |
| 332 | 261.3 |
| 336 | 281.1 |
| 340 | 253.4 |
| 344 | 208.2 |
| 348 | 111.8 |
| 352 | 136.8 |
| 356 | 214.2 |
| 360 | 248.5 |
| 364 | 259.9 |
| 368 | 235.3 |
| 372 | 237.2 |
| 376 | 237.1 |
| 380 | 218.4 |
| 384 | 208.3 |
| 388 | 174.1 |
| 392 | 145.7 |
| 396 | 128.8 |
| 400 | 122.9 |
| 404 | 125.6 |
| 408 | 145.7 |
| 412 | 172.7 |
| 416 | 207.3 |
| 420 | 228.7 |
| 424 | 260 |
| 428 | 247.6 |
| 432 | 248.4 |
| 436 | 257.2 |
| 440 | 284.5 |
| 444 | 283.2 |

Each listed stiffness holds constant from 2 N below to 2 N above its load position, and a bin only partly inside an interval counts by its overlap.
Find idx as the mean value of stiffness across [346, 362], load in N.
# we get 178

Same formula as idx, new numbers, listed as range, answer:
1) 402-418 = 163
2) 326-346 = 254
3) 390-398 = 137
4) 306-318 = 266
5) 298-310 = 270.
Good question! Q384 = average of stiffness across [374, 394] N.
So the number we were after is 197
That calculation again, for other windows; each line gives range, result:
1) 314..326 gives 259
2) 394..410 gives 131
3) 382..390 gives 191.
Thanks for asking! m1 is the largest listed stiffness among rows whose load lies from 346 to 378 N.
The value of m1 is 259.9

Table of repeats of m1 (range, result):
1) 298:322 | 276.2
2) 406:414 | 172.7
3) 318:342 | 281.1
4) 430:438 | 257.2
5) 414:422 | 228.7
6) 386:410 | 174.1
